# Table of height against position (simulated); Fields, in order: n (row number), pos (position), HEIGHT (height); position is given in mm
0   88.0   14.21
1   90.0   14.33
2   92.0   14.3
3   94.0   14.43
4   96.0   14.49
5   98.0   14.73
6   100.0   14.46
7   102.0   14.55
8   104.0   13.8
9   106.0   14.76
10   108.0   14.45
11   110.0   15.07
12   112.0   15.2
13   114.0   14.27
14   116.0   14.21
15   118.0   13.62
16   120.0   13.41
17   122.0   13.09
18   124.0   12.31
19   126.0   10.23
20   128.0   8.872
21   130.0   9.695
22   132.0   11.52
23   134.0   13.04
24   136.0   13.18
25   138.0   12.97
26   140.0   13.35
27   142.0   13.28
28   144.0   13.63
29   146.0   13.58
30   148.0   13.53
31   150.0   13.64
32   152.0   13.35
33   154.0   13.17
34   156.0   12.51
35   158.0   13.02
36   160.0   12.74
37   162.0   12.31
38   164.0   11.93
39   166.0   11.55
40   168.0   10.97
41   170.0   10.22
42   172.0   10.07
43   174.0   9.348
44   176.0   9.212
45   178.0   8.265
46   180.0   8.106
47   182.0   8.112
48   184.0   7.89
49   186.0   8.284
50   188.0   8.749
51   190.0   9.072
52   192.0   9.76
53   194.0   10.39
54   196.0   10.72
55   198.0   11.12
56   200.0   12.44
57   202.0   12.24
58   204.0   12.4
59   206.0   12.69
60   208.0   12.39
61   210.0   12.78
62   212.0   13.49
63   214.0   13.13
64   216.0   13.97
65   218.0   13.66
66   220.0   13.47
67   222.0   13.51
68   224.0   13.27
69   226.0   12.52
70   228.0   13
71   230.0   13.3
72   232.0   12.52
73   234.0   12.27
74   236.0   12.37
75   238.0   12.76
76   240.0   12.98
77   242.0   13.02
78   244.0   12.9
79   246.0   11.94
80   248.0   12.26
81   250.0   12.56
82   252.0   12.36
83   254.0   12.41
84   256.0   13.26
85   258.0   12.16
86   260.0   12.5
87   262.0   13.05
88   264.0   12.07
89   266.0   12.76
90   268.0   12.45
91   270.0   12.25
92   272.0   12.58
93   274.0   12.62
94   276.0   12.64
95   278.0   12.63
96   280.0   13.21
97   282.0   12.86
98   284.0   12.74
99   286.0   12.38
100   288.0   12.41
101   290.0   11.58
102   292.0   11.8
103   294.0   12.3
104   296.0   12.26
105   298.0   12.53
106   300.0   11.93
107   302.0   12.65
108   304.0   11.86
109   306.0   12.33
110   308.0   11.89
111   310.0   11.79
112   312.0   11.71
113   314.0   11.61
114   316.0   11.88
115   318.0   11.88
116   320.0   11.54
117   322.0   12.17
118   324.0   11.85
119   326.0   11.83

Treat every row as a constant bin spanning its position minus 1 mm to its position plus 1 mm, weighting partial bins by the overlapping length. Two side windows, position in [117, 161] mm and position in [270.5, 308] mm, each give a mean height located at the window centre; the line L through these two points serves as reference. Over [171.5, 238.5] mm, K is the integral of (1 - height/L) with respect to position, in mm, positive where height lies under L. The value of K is 6.0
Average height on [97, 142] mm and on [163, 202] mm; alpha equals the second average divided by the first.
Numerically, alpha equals 0.75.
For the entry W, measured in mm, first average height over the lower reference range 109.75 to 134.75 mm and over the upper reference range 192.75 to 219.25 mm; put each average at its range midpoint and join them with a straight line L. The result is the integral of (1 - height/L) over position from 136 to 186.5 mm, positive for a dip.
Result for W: 4.2 mm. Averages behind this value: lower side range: 12.6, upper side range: 12.4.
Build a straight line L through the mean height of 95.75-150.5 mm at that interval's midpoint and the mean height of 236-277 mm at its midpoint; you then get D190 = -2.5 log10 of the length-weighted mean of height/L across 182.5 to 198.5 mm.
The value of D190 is 0.35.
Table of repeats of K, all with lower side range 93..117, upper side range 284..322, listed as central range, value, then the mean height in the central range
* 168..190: 7.56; 8.93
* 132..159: 1.61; 13.2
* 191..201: 1.87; 10.9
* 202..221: 0.18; 13.1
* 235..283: -0.06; 12.6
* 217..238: 0.03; 13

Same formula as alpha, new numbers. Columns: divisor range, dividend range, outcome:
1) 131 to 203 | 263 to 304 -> 1.10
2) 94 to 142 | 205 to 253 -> 0.97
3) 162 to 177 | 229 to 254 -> 1.19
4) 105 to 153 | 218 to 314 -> 0.96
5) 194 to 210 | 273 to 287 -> 1.07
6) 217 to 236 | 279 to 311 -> 0.94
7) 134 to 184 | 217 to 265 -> 1.09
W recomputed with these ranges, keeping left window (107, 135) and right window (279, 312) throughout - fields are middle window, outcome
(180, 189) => 3.1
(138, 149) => -0.6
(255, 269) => -0.3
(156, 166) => 0.2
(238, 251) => -0.2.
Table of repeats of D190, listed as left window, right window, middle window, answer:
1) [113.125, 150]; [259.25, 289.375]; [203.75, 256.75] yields -0.02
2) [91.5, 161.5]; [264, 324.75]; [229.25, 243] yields -0.01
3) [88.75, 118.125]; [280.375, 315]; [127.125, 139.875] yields 0.20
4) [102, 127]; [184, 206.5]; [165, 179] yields 0.16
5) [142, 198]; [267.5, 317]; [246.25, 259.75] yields -0.06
